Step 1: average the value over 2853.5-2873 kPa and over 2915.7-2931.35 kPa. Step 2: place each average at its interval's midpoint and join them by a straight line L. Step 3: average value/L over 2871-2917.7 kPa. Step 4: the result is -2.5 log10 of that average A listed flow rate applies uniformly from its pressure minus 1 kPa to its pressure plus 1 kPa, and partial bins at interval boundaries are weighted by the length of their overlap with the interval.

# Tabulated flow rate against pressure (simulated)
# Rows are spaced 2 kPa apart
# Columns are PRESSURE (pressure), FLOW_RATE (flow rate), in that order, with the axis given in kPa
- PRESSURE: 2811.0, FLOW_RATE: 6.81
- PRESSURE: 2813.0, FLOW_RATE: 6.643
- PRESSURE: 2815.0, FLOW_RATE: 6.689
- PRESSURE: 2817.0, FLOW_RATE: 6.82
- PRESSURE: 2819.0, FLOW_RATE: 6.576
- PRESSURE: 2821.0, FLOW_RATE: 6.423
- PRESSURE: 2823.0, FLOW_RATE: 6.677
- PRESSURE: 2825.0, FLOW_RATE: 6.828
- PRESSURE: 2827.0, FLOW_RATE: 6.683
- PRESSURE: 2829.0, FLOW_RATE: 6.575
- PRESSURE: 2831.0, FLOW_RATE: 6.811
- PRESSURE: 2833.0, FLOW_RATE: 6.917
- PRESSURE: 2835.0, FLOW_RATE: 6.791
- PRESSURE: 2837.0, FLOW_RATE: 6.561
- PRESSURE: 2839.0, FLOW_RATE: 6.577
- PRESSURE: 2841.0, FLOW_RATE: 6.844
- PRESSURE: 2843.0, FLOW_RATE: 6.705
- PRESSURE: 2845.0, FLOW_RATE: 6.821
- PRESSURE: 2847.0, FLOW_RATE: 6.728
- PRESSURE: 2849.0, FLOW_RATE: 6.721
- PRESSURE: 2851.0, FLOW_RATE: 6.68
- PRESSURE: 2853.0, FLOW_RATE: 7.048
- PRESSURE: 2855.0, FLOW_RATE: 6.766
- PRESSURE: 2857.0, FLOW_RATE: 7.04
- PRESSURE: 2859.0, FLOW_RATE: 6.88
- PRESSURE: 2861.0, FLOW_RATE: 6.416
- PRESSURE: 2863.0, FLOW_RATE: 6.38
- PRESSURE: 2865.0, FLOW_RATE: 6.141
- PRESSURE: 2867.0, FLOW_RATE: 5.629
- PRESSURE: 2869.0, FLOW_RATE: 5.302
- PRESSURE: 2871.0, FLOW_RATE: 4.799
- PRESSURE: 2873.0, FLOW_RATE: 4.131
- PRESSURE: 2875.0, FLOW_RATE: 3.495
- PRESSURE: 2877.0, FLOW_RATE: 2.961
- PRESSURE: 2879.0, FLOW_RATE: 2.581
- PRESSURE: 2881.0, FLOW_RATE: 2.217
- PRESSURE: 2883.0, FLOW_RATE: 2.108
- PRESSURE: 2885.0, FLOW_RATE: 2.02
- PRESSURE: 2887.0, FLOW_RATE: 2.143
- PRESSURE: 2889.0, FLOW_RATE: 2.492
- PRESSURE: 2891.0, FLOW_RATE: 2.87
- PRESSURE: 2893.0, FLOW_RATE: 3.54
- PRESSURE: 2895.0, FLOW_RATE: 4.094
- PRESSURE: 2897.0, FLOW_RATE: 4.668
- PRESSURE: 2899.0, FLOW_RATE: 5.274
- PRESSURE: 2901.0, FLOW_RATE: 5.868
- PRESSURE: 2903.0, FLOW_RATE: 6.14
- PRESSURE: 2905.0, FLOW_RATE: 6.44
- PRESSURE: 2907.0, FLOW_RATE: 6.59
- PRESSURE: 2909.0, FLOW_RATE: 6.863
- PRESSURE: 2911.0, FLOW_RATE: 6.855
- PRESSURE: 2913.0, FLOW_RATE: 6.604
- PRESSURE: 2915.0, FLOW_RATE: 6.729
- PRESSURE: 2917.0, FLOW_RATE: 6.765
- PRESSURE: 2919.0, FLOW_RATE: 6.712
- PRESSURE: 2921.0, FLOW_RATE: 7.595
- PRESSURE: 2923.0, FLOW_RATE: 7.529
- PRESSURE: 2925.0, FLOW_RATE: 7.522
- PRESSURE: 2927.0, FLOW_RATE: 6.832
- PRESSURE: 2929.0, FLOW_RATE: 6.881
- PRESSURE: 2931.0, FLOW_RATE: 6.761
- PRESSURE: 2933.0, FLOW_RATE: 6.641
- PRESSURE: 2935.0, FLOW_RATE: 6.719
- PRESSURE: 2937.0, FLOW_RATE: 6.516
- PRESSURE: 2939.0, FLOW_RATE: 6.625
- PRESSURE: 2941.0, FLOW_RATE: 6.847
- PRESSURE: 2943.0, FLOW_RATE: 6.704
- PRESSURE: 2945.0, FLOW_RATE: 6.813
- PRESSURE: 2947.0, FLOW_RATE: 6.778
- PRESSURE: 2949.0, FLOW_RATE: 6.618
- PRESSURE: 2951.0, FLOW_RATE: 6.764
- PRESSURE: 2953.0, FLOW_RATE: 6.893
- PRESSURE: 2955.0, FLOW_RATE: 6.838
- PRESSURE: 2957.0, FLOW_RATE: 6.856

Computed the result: 0.43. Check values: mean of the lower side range 6.07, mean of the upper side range 7.08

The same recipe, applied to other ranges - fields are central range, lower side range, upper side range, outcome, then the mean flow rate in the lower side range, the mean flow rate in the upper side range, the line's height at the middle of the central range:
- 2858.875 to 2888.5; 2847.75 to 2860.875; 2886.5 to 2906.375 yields 0.39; 6.82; 4.45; 5.73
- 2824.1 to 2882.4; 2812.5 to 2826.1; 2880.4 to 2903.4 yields -0.12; 6.67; 3.58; 5.22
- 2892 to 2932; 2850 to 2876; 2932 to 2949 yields 0.02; 5.9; 6.7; 6.41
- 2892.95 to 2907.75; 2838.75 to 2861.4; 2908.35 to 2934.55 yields 0.26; 6.78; 6.94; 6.9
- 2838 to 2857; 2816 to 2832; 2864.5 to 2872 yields -0.13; 6.67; 5.42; 6.01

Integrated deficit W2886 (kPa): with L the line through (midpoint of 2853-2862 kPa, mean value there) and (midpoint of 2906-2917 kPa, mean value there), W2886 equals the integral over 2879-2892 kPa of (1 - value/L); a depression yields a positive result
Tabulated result 8.5 kPa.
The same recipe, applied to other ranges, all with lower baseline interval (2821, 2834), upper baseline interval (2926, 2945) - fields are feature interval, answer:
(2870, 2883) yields 6.7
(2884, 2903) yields 8.3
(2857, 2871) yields 1.3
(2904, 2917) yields 0.1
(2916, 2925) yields -0.6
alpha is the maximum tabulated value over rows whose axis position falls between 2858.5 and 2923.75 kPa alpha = 7.595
